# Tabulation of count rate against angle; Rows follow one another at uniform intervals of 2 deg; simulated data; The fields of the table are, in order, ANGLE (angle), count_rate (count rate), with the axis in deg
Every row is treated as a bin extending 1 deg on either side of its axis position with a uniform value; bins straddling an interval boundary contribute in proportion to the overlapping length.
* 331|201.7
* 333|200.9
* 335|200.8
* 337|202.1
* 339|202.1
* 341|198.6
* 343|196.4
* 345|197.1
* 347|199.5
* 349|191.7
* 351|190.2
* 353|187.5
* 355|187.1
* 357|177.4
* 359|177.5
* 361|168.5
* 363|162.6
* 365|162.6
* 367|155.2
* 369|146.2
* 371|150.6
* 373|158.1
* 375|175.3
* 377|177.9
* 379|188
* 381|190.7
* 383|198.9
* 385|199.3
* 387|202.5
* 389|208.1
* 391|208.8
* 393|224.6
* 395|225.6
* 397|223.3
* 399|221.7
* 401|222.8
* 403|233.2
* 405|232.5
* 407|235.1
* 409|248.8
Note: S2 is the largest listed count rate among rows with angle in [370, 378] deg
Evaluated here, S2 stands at 177.9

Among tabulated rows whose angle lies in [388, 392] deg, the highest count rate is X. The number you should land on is 208.8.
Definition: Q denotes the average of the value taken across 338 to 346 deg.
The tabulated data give 199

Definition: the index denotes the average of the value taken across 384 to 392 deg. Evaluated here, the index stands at 205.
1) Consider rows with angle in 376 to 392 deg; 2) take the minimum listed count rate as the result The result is 177.9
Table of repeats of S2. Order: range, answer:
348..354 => 191.7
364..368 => 162.6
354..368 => 187.1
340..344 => 198.6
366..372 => 155.2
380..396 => 225.6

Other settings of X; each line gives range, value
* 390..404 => 233.2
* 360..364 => 168.5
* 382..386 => 199.3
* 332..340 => 202.1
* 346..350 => 199.5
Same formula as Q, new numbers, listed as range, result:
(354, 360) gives 181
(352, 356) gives 187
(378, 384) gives 193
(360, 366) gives 165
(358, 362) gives 173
